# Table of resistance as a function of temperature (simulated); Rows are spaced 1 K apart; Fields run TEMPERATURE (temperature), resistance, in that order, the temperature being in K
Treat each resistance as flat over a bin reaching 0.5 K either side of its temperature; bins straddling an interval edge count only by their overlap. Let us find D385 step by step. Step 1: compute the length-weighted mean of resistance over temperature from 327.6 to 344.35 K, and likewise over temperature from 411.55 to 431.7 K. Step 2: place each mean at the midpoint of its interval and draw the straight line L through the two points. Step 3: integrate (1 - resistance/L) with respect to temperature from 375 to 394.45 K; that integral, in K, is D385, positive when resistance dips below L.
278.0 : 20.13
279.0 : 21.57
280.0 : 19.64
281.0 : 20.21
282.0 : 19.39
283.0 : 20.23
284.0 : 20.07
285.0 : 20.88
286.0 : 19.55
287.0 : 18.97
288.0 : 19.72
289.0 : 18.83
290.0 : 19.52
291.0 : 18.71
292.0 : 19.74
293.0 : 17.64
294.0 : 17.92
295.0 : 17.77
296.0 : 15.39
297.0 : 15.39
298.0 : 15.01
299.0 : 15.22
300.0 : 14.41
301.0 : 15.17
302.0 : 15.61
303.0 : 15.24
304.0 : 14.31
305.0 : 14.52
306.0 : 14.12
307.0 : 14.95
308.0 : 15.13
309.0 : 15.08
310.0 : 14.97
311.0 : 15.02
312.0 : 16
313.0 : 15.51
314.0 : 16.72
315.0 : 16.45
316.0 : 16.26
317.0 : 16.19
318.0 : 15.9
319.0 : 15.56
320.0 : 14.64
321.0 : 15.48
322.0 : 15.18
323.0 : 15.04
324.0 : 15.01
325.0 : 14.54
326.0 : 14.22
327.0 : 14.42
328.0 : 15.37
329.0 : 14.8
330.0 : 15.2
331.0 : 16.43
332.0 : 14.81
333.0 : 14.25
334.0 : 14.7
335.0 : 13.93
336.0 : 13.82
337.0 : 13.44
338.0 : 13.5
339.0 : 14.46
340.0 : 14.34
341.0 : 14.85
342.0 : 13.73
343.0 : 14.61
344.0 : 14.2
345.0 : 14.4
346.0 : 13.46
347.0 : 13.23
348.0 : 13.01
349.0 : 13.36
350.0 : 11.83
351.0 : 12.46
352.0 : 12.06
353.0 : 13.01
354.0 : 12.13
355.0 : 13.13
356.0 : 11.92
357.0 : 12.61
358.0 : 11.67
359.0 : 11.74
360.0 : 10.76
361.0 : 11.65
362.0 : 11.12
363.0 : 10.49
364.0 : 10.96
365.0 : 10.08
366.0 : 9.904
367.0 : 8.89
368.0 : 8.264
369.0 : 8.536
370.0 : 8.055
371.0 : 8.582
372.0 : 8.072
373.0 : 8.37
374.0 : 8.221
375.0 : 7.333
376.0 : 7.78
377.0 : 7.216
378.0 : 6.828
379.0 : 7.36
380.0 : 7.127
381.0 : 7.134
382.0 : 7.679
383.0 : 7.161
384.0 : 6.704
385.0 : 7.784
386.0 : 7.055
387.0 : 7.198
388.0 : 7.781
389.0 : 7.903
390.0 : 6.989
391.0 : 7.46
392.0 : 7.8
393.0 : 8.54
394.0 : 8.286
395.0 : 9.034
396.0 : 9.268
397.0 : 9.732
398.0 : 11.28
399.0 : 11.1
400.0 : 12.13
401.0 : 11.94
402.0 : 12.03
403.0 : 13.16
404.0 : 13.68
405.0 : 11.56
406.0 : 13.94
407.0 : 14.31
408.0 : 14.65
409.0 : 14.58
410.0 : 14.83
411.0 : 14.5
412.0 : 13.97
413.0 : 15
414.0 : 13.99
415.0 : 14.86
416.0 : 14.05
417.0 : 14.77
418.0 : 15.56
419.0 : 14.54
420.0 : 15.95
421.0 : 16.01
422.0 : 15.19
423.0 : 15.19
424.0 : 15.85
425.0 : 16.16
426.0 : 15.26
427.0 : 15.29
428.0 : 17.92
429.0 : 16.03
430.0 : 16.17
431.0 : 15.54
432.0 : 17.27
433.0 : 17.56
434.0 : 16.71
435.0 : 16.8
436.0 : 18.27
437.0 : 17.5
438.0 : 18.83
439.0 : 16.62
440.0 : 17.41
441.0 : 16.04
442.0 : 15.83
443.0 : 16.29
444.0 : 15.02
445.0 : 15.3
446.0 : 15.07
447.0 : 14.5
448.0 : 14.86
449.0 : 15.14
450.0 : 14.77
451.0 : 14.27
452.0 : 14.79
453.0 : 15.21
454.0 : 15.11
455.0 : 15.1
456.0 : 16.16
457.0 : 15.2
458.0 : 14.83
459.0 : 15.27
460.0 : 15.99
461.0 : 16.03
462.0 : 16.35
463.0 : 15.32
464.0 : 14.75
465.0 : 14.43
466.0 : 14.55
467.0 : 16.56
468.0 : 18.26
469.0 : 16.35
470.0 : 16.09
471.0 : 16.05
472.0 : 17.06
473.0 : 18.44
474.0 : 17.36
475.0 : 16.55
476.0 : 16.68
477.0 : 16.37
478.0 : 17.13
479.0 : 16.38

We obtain 9.8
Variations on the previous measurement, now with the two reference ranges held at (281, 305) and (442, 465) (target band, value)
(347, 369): 6.9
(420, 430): -0.2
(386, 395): 4.7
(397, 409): 2.5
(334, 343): 1.5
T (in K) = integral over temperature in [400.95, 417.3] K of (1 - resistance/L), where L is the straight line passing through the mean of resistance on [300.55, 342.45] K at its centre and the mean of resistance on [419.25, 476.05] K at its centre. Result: 1.85 K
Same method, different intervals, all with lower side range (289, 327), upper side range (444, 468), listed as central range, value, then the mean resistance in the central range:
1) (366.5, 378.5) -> 5.82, 8.01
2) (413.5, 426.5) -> 0.17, 15.2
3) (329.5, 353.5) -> 2.75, 13.9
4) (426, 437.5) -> -1.06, 16.8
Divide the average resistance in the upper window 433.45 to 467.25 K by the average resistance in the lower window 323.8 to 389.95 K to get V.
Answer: 1.40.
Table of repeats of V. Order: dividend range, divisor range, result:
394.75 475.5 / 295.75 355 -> 1.04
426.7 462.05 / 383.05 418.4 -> 1.41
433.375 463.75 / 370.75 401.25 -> 1.92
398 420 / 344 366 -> 1.13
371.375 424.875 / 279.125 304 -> 0.61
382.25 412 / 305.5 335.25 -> 0.69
